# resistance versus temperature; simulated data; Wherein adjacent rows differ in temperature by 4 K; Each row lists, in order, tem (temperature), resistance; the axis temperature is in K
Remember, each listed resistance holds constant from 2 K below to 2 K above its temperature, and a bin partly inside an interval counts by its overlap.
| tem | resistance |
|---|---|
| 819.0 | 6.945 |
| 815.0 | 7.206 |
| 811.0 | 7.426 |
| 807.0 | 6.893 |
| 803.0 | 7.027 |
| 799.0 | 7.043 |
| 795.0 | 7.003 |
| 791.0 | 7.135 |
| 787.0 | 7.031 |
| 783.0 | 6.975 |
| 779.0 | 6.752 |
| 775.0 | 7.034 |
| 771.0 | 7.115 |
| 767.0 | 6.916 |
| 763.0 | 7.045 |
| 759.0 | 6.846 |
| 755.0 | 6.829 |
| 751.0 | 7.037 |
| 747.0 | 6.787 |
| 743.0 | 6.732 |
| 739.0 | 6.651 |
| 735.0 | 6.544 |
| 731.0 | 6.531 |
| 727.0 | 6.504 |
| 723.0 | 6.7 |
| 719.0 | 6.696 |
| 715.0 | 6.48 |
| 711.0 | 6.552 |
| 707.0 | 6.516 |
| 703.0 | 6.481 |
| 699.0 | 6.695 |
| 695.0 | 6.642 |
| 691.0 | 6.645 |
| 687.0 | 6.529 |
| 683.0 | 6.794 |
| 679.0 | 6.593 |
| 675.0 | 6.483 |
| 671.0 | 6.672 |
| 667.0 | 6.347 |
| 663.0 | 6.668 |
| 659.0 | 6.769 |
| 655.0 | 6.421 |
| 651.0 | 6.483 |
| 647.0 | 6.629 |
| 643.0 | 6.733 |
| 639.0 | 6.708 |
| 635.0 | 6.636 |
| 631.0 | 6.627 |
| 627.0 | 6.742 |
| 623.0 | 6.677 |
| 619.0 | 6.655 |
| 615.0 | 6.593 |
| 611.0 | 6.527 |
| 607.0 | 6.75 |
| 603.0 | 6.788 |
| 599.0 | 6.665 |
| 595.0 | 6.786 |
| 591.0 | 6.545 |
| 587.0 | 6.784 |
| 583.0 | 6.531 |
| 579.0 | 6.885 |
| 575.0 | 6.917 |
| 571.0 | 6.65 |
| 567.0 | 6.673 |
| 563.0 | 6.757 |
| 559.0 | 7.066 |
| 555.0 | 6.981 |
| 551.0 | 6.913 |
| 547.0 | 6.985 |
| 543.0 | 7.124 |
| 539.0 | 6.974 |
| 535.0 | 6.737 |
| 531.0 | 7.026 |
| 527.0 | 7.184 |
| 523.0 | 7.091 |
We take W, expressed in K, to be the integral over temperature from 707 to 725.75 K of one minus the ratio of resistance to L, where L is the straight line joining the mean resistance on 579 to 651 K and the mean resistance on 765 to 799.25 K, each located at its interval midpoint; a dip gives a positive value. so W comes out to 0.8 K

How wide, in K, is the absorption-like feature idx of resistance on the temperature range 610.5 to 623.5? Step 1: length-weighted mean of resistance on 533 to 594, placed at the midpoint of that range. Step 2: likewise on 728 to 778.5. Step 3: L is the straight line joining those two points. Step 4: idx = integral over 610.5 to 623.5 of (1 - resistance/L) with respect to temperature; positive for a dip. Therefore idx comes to 0.4 K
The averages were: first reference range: 6.83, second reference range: 6.83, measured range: 6.62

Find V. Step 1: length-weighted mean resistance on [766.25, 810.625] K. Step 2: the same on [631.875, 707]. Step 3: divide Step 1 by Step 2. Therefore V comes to 1.1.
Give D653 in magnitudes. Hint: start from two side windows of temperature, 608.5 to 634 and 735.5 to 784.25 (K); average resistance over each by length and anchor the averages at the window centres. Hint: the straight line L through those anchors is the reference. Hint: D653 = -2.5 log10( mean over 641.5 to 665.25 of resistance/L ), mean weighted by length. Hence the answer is 0.014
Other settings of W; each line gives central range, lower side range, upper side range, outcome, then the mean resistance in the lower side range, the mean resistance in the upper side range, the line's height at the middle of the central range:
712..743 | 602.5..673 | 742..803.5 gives 1.15 K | 6.63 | 6.96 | 6.85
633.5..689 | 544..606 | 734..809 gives 2.01 K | 6.8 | 6.92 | 6.85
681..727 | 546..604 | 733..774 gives 1.55 K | 6.79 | 6.85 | 6.84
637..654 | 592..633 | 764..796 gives 0.29 K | 6.68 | 7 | 6.74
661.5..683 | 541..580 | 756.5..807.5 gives 1.14 K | 6.9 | 6.99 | 6.94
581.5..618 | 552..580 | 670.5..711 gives 0.62 K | 6.85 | 6.6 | 6.78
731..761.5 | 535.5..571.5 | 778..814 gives 1.10 K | 6.91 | 7.04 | 7.02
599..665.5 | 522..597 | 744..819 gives 2.55 K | 6.87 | 7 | 6.91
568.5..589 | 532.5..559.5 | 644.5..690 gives 0.33 K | 6.96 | 6.58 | 6.86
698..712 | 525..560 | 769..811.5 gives 0.93 K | 7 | 7.03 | 7.02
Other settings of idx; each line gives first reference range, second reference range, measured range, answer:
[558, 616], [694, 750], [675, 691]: 0.06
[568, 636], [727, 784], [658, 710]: 1.28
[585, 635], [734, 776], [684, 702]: 0.42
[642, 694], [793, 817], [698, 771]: 1.42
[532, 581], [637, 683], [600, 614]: 0.14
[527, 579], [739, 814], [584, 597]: 0.43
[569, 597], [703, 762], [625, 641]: 0.07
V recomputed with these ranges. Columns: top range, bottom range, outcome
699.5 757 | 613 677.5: 1.00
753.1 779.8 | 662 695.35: 1.05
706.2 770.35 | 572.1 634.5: 1.00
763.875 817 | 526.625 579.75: 1.02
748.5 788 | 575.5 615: 1.04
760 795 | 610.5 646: 1.05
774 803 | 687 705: 1.06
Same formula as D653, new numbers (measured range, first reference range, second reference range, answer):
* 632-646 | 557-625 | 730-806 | 0.01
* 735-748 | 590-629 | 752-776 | 0.04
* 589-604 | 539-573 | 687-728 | 0.02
